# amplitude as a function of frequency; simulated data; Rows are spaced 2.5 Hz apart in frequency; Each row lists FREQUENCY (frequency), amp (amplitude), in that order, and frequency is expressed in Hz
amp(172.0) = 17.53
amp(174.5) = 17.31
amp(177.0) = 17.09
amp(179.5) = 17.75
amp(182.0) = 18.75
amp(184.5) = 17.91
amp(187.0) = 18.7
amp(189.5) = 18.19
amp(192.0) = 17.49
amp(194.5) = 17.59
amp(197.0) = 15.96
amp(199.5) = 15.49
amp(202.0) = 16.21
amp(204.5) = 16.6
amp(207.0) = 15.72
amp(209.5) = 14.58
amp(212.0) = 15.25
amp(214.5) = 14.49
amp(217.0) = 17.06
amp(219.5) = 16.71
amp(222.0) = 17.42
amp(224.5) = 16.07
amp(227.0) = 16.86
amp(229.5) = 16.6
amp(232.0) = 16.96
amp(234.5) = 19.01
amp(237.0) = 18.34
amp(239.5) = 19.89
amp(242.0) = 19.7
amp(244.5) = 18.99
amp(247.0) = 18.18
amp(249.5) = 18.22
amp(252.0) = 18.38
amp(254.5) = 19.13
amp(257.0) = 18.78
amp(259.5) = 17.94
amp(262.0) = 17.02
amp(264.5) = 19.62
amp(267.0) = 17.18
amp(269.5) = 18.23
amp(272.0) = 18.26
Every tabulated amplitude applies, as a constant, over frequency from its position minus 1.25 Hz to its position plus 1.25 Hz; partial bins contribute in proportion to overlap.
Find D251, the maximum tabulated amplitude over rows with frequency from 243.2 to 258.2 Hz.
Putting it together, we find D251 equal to 19.13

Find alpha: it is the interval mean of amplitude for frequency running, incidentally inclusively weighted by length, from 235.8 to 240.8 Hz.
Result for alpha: 19.1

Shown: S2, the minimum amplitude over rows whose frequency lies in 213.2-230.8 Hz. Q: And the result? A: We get 14.49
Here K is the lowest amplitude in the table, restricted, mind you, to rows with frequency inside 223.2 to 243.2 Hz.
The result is 16.07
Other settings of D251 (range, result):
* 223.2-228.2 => 16.86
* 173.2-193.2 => 18.75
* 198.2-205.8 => 16.6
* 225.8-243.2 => 19.89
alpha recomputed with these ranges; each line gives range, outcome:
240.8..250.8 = 18.8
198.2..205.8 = 16.1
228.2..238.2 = 17.7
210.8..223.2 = 16.2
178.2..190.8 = 18.3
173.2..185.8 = 17.8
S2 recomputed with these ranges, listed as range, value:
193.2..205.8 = 15.49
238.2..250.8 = 18.18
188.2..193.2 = 17.49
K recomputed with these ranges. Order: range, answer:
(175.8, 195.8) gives 17.09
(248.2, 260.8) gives 17.94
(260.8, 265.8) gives 17.02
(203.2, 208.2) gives 15.72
